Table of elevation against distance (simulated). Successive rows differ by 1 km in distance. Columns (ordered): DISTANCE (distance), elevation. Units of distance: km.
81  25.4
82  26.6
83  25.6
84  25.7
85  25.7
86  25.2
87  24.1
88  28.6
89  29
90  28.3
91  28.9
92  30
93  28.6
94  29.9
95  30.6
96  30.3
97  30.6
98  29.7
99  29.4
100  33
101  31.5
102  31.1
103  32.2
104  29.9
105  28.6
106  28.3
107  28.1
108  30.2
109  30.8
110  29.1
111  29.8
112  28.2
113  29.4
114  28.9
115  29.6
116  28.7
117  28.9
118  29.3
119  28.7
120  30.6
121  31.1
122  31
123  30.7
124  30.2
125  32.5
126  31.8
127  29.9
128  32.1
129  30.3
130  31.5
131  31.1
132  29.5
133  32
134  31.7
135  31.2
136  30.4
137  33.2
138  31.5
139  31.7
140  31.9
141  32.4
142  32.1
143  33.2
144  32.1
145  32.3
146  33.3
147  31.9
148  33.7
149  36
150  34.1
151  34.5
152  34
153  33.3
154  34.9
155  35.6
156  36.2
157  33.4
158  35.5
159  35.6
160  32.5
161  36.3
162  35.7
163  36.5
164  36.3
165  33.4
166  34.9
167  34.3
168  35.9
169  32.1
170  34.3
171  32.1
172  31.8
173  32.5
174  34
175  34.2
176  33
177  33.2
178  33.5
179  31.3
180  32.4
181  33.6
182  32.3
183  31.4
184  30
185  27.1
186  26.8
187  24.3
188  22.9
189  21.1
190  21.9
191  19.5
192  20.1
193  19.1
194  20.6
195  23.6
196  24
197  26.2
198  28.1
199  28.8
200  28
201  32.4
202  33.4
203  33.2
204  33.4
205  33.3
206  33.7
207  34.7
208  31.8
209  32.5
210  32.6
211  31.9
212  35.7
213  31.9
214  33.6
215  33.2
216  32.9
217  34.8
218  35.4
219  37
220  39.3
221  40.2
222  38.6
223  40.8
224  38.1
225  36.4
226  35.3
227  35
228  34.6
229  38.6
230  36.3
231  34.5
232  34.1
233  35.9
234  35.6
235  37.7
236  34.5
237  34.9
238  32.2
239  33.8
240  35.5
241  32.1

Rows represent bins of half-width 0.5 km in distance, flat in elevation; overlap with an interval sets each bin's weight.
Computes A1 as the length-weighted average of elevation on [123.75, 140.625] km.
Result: 31.3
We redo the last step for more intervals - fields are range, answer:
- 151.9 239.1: 32.5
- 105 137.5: 30.2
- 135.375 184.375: 33.5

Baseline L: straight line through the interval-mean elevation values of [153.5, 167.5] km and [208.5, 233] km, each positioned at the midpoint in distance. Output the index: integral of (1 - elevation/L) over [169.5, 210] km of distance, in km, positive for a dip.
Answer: 6.9 km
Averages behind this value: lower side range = 35.1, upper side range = 35.6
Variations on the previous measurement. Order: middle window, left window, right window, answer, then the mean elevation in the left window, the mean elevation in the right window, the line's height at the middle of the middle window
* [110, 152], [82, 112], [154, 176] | 0.6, 29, 34.4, 31.7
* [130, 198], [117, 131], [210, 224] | 3.2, 30.7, 35.8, 32.9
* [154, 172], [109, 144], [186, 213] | -3.2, 30.7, 28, 29.4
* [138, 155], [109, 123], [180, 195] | -3.4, 29.6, 25.2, 27.7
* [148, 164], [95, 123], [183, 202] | -4.6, 29.9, 25.1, 27.2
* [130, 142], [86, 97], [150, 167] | 0.5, 28.7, 34.9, 32.8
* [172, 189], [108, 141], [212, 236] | 1.6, 30.6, 36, 33.6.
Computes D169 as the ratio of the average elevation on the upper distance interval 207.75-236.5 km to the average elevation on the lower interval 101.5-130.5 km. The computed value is 1.18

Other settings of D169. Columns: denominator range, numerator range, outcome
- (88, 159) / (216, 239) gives 1.16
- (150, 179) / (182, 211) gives 0.81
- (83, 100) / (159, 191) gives 1.11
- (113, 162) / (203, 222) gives 1.07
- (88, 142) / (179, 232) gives 1.03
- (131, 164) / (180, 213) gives 0.85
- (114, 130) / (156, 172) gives 1.14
